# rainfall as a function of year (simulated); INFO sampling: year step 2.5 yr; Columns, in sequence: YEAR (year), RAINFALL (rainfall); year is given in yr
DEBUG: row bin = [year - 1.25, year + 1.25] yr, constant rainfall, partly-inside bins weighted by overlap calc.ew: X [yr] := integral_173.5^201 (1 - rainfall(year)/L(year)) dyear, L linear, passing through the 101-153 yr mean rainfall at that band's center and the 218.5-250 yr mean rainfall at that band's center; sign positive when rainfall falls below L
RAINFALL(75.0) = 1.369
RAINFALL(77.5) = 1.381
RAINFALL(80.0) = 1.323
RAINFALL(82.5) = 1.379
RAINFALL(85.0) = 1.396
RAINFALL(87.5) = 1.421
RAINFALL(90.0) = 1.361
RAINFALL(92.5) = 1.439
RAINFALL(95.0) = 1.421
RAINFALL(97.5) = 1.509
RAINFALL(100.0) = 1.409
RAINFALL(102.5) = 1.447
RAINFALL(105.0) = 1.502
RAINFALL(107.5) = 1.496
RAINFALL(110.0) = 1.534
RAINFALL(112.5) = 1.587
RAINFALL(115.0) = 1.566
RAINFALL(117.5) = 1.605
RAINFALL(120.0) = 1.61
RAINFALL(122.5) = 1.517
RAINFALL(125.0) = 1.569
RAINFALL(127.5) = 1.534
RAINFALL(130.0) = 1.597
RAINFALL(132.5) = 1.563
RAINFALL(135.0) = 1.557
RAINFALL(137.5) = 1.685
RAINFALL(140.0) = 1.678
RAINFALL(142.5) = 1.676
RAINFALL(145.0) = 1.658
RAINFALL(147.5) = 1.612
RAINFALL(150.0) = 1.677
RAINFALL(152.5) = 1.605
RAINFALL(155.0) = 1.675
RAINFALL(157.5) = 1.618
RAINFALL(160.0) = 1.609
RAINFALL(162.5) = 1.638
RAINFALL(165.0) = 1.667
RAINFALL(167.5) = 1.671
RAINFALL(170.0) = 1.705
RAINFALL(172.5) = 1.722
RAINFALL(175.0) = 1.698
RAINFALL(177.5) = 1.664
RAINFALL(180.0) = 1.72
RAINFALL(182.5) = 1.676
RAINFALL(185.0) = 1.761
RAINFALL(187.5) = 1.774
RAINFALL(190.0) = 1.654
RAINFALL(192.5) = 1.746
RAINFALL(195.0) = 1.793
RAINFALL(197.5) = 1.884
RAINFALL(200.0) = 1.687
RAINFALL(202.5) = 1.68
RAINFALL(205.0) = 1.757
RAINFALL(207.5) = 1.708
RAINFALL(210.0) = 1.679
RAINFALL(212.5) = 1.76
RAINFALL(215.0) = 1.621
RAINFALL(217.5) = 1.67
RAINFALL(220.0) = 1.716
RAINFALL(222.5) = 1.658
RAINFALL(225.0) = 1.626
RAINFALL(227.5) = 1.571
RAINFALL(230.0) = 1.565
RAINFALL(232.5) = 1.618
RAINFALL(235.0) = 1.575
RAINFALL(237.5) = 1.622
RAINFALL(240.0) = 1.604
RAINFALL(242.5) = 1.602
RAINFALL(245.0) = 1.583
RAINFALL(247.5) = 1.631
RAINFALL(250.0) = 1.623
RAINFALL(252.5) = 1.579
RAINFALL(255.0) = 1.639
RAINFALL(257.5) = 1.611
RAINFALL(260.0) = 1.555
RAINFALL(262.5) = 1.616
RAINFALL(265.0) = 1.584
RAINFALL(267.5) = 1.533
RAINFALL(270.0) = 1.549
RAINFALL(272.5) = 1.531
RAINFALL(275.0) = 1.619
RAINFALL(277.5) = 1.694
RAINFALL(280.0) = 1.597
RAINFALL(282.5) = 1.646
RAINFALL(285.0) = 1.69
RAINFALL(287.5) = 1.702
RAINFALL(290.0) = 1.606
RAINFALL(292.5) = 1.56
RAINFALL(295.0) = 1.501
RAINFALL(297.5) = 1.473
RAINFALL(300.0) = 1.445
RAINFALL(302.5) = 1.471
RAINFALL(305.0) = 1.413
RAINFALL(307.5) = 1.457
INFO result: -2.3 yr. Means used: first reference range 1.58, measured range 1.73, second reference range 1.62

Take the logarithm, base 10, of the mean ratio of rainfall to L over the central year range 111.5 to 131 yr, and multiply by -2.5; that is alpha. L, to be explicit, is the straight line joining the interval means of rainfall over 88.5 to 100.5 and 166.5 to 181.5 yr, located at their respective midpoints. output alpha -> -0.04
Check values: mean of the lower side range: 1.43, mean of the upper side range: 1.7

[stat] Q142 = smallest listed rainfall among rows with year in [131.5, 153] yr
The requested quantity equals 1.557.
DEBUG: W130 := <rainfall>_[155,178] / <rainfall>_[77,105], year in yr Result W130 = 1.2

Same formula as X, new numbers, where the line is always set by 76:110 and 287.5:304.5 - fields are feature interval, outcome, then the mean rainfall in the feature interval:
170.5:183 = -1.99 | 1.7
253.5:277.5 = -1.32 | 1.59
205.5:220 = -2.08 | 1.69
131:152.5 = -2.79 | 1.64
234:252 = -1.33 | 1.61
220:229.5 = -0.90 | 1.63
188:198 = -1.97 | 1.76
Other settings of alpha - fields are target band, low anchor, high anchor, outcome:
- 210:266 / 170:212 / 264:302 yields 0.02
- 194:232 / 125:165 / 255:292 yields -0.05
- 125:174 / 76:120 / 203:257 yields -0.07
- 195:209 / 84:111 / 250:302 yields -0.14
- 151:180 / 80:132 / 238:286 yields -0.09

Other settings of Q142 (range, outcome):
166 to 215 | 1.621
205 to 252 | 1.565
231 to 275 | 1.531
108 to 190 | 1.517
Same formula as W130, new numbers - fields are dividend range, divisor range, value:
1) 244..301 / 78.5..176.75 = 1.02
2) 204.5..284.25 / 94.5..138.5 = 1.05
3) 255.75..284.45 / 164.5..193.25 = 0.94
